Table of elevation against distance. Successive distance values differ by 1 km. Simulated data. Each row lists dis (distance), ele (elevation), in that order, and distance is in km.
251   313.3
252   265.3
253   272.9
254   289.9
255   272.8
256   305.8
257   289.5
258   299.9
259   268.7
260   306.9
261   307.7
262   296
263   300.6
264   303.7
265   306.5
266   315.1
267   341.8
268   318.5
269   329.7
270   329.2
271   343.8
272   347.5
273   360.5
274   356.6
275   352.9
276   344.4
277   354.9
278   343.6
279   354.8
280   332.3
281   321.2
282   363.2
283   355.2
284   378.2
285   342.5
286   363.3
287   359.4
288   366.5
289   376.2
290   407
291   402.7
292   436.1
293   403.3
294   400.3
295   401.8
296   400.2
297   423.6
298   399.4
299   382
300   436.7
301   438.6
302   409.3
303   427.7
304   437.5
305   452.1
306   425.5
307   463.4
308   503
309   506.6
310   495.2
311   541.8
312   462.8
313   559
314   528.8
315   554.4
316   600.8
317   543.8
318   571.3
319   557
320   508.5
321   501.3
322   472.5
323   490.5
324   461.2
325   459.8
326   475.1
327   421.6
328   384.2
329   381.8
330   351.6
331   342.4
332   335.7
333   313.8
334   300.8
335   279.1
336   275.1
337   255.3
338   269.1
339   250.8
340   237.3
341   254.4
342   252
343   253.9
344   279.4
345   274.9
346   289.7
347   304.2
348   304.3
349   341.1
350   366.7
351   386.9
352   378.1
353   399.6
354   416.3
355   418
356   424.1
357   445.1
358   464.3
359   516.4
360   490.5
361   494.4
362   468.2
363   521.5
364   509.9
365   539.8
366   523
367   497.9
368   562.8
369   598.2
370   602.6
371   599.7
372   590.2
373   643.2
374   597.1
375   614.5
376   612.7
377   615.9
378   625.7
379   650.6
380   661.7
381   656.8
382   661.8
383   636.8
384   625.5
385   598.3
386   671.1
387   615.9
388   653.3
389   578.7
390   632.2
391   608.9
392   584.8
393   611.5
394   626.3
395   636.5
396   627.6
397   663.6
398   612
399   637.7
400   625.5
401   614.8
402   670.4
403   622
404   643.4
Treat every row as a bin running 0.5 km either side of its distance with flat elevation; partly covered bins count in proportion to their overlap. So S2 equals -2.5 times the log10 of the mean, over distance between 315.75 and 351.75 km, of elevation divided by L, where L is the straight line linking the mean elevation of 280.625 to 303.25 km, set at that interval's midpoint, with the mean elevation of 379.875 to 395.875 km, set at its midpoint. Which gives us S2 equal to 0.30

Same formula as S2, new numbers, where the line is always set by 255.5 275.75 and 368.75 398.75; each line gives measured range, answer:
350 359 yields 0.293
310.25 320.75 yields -0.204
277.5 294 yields 0.005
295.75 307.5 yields -0.033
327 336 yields 0.401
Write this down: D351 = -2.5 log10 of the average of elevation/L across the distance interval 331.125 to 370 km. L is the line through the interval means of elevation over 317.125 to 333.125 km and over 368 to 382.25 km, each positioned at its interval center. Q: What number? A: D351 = 0.37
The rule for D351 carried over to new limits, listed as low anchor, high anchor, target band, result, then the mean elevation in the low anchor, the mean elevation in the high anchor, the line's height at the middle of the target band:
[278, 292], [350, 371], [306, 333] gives -0.14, 365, 483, 419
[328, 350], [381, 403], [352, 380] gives -0.14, 296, 629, 466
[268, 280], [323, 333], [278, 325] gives -0.17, 345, 402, 374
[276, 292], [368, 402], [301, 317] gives -0.15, 363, 624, 428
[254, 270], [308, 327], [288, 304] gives 0.06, 305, 513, 432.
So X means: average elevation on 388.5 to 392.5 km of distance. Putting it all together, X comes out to 601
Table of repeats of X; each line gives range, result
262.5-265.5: 304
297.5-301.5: 414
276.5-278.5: 349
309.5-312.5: 500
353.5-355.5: 417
